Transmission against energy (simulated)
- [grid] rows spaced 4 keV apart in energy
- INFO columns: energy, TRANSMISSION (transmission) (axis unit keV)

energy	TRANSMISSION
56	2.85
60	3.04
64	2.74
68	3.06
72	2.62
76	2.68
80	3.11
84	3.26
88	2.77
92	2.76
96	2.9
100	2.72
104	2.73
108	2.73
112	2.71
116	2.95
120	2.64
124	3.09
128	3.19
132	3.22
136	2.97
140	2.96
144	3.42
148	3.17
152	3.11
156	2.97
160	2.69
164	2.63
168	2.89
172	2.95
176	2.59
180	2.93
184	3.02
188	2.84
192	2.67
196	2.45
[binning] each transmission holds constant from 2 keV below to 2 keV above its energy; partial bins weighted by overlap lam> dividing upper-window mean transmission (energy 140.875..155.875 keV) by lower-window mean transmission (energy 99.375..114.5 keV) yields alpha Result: 1.2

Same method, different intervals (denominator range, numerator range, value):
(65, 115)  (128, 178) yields 1.05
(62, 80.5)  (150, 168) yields 1.01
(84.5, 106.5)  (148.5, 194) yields 1.02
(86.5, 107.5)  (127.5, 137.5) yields 1.13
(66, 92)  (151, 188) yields 0.98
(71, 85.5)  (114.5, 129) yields 1.01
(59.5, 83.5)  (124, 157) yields 1.08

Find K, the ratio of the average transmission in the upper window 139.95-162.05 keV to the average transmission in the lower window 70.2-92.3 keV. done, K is 1.06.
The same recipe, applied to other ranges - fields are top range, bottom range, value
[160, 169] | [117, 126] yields 0.95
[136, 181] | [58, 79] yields 1.03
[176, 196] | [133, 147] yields 0.89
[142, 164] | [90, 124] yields 1.09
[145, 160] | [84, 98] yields 1.06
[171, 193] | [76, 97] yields 0.97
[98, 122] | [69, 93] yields 0.95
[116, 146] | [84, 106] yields 1.09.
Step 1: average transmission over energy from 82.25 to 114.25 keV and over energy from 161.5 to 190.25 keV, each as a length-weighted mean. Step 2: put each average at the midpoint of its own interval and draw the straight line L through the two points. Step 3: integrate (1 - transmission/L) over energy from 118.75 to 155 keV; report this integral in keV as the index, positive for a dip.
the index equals -3.4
